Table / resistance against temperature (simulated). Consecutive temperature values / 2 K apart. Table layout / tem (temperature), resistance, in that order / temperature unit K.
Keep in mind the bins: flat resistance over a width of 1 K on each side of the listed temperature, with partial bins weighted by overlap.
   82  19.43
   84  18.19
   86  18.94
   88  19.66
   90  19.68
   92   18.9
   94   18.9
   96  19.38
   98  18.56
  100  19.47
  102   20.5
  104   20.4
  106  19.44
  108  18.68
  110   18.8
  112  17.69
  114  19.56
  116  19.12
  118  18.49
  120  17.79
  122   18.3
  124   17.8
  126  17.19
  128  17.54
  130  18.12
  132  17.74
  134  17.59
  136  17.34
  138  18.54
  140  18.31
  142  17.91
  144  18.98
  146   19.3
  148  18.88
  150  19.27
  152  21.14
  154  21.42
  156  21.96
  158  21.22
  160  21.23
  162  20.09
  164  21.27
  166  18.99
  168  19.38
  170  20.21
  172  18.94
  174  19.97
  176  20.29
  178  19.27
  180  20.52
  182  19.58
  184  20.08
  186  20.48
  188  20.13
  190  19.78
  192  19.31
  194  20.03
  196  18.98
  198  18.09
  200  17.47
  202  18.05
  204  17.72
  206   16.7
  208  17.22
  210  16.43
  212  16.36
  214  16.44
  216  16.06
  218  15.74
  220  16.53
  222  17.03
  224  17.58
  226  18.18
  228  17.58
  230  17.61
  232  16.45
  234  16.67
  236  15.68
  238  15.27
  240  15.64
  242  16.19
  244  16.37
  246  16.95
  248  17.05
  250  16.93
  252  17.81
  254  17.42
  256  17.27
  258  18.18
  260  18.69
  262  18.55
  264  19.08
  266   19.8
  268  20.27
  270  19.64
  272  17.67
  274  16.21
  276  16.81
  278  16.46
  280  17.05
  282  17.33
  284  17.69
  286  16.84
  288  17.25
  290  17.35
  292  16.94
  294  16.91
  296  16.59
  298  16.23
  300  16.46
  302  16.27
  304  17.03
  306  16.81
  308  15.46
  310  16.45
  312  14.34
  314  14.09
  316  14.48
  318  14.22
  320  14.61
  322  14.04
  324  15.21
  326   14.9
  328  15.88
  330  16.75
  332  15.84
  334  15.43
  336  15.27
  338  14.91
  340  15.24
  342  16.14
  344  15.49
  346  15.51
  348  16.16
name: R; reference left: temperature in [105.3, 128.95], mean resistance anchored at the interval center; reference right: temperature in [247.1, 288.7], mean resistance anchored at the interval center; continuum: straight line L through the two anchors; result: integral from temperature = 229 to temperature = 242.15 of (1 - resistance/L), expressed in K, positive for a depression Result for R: 1.3 K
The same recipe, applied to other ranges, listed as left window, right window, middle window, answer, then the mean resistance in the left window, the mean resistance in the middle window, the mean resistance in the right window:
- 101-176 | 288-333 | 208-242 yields 1.74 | 19.2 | 16.6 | 15.8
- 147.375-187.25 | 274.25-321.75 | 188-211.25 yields 1.23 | 20.2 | 18.2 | 16.2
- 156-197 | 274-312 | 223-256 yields 2.49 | 20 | 16.8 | 16.7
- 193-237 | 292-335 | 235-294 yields -3.48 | 17.2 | 17.4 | 15.6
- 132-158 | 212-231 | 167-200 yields -2.81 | 19.2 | 19.6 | 16.9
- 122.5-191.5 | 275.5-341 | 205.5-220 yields 1.38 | 19.4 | 16.4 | 16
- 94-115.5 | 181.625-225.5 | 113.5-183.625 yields -2.20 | 19.2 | 19.2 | 18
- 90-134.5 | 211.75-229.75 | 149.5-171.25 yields -3.28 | 18.7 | 20.6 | 16.9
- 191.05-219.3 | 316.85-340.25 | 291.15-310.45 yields -1.00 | 17.5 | 16.5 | 15.2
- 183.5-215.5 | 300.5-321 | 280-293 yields -0.97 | 18.3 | 17.2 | 15.4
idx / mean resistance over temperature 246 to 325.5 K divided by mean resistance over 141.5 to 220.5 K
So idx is 0.9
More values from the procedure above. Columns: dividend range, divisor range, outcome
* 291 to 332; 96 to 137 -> 0.85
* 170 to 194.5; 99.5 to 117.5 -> 1.03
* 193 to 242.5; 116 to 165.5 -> 0.89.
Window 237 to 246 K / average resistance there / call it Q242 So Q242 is 16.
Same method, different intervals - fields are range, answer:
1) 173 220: 18.4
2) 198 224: 16.9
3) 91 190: 19.3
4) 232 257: 16.6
